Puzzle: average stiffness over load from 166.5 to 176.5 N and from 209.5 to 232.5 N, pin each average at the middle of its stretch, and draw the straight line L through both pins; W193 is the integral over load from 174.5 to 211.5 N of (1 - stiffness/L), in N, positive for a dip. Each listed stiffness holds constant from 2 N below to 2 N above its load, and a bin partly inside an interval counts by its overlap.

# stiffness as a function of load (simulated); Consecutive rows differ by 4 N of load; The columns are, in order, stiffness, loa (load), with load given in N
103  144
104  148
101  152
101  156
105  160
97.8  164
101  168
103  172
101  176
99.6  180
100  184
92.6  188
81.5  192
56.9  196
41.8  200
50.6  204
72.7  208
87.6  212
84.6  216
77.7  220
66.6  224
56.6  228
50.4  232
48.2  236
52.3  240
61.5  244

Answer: 4.99 N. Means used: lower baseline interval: 102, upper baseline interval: 71.9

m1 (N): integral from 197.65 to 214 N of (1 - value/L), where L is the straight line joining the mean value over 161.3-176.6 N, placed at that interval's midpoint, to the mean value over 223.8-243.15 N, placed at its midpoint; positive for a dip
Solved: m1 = 2.3 N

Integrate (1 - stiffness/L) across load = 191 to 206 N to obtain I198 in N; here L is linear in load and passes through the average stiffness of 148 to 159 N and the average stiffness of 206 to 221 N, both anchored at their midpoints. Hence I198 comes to 5.26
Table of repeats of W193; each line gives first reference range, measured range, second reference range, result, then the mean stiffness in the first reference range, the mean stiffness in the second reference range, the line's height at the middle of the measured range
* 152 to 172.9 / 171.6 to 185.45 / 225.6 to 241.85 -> -1.6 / 101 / 52.2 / 90.3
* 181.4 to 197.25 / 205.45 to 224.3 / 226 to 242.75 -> -3.4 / 84.6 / 52.3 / 66.3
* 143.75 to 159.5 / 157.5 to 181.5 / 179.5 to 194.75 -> -1.1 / 102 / 91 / 96.7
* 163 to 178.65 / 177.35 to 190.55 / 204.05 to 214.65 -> -0.7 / 101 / 75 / 92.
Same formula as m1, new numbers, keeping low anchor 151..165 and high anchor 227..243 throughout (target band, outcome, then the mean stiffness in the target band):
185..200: 1.16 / 73.8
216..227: -2.16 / 73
